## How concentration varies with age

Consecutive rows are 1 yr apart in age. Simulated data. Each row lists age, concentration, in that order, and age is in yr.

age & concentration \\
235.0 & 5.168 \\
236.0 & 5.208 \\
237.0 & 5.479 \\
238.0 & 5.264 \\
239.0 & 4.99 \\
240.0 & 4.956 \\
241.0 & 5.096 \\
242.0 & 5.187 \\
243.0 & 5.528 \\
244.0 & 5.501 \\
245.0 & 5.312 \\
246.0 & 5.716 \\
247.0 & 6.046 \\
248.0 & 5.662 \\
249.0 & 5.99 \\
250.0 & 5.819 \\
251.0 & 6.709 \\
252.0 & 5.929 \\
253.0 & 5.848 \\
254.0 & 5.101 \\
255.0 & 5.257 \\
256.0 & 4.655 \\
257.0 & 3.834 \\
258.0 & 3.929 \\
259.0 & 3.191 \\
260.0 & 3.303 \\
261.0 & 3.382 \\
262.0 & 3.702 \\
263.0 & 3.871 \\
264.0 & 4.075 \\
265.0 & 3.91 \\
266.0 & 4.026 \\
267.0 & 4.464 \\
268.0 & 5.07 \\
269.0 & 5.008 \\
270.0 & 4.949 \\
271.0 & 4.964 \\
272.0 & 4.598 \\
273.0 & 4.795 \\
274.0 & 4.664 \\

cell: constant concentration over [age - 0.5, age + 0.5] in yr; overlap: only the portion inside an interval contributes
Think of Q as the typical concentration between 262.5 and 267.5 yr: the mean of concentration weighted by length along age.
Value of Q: 4.07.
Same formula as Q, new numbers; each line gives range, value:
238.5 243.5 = 5.15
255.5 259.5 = 3.9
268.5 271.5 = 4.97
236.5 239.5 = 5.24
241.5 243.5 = 5.36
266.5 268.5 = 4.77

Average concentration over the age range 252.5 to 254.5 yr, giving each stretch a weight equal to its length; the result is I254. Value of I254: 5.47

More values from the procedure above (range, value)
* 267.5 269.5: 5.04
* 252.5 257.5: 4.94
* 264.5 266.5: 3.97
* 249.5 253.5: 6.08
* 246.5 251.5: 6.05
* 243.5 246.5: 5.51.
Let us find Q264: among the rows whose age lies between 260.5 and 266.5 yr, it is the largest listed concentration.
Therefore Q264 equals 4.075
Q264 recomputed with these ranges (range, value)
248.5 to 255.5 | 6.709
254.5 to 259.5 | 5.257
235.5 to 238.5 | 5.479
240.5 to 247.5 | 6.046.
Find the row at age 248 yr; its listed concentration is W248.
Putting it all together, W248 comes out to 5.662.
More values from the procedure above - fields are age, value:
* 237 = 5.479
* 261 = 3.382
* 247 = 6.046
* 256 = 4.655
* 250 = 5.819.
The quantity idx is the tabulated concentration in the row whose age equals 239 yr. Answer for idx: 4.99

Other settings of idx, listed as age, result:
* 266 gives 4.026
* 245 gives 5.312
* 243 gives 5.528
